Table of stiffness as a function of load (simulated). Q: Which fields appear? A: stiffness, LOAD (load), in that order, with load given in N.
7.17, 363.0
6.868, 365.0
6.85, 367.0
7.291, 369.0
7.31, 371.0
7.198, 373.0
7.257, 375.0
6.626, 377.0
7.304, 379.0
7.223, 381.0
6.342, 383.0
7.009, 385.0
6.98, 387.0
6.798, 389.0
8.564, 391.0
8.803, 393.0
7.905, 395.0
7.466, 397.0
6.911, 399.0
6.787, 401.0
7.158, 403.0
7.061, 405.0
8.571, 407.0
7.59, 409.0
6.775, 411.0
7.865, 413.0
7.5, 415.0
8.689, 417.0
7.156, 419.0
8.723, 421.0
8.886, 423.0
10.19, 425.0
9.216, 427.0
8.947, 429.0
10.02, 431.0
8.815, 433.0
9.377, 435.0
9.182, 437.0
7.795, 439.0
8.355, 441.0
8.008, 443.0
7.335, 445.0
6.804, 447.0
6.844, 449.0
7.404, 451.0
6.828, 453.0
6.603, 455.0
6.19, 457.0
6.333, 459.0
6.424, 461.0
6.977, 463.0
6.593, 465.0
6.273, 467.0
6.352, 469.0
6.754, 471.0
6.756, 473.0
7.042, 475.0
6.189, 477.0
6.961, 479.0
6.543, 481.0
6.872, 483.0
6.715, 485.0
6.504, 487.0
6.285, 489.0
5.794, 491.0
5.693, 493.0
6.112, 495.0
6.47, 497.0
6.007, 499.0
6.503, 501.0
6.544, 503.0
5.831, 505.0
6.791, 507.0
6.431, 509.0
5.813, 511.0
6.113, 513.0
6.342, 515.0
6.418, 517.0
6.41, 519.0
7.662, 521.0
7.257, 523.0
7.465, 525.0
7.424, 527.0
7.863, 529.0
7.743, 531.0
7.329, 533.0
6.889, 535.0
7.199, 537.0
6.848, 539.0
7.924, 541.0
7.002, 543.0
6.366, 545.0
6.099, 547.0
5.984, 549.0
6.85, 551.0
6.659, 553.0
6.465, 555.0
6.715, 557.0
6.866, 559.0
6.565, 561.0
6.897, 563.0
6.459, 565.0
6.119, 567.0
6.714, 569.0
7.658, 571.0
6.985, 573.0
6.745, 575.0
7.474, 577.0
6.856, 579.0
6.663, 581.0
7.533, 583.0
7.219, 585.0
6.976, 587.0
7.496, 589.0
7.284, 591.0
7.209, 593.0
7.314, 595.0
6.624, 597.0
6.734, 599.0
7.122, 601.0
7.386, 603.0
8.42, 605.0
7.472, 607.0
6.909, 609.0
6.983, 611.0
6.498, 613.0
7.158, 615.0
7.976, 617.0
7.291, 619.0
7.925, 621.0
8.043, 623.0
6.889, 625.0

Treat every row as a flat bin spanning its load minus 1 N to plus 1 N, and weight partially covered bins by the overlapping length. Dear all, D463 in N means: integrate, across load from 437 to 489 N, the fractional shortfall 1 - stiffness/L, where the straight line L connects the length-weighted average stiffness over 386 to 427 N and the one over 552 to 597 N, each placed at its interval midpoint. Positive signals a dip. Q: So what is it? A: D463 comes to 4.5 N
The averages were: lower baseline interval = 7.85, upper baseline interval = 6.94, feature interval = 6.89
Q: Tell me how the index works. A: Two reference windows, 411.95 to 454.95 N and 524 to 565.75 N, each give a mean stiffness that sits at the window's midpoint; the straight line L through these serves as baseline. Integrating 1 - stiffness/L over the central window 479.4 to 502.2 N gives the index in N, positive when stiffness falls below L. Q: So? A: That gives 3.7 N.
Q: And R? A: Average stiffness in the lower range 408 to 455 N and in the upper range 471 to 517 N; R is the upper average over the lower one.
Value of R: 0.8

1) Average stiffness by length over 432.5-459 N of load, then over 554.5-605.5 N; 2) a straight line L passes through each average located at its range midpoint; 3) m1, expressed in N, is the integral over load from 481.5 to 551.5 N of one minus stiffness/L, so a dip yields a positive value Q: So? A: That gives 5.8 N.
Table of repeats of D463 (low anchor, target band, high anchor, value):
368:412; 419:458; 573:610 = -4.7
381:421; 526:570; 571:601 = 2.0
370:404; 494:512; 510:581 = 1.8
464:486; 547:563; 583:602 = 0.9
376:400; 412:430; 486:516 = -4.1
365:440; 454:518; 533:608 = 8.6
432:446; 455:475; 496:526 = 3.1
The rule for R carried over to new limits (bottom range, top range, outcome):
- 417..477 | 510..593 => 0.90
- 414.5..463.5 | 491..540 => 0.84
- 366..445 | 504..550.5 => 0.87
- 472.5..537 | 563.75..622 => 1.07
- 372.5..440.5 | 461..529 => 0.83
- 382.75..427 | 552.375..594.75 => 0.89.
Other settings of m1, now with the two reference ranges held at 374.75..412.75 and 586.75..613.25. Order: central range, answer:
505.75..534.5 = 1.3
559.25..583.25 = 1.2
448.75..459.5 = 0.9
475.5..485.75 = 0.9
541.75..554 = 1.2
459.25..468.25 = 0.9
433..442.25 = -1.7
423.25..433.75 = -3.0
